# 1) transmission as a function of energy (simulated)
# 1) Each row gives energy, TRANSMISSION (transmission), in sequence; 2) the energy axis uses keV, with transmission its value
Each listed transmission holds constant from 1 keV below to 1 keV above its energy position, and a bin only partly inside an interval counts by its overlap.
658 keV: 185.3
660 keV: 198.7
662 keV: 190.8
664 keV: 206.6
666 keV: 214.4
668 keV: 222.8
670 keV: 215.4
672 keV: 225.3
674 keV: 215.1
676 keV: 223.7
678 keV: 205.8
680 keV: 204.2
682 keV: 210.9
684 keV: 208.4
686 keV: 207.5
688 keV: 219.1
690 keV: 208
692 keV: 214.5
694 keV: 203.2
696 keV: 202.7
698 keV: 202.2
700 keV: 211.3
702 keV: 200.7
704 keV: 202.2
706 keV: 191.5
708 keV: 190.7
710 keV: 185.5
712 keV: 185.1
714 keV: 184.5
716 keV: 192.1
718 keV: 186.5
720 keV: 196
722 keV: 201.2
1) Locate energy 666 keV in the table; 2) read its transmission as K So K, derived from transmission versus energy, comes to 214.4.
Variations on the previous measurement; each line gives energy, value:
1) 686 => 207.5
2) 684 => 208.4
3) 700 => 211.3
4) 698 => 202.2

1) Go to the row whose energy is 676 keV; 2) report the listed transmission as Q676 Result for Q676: 223.7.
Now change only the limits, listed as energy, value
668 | 222.8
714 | 184.5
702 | 200.7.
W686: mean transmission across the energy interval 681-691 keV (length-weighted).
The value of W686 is 211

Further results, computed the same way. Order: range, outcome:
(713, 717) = 188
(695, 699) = 202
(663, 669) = 215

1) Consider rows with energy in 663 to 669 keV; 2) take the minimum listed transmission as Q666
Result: 206.6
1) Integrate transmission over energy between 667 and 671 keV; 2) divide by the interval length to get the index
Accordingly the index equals 219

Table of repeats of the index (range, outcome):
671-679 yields 217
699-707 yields 201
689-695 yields 209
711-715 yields 185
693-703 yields 204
